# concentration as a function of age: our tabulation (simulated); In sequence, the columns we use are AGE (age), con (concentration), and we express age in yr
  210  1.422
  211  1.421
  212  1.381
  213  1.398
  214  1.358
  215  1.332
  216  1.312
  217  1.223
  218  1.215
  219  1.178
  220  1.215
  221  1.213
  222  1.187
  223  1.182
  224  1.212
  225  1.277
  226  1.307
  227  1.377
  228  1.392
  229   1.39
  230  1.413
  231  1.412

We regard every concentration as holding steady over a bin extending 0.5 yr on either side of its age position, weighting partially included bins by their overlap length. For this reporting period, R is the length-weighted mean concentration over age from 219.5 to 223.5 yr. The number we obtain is 1.2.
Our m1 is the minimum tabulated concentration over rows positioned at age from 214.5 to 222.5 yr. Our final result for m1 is 1.178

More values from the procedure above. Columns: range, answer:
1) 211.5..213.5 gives 1.381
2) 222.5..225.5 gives 1.182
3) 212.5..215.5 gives 1.332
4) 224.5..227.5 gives 1.277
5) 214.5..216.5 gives 1.312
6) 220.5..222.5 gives 1.187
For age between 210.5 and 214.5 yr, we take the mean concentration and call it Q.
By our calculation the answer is 1.39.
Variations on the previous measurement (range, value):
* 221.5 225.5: 1.21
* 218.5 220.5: 1.2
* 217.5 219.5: 1.2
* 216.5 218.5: 1.22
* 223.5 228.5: 1.31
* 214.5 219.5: 1.25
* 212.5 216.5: 1.35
